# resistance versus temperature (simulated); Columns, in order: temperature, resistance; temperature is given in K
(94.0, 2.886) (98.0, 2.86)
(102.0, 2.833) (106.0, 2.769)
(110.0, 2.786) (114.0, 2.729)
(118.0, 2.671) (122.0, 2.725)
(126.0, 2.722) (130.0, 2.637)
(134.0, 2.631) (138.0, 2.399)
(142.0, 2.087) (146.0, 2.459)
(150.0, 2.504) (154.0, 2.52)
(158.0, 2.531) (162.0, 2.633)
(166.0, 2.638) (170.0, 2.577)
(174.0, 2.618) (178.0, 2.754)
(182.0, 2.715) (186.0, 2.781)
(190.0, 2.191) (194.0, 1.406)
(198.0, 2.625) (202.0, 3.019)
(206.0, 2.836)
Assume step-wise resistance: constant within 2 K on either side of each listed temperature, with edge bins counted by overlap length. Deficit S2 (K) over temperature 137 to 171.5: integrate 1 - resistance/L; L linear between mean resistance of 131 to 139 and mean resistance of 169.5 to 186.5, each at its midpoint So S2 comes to 1.7 K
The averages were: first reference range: 2.54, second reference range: 2.69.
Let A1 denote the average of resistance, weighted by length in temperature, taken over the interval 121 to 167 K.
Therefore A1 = 2.53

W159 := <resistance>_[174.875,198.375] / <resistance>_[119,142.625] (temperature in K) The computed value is 0.9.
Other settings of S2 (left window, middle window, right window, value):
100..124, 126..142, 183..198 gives 0.6 K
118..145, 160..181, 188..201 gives -3.2 K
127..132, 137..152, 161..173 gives 1.6 K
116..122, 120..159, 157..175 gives 1.9 K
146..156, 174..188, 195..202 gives -1.1 K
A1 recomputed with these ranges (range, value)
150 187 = 2.63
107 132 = 2.71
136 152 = 2.36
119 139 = 2.64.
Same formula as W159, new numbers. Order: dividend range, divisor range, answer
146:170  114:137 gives 0.96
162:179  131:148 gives 1.10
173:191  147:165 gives 1.03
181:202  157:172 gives 0.92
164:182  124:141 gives 1.03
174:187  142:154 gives 1.13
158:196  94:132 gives 0.90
